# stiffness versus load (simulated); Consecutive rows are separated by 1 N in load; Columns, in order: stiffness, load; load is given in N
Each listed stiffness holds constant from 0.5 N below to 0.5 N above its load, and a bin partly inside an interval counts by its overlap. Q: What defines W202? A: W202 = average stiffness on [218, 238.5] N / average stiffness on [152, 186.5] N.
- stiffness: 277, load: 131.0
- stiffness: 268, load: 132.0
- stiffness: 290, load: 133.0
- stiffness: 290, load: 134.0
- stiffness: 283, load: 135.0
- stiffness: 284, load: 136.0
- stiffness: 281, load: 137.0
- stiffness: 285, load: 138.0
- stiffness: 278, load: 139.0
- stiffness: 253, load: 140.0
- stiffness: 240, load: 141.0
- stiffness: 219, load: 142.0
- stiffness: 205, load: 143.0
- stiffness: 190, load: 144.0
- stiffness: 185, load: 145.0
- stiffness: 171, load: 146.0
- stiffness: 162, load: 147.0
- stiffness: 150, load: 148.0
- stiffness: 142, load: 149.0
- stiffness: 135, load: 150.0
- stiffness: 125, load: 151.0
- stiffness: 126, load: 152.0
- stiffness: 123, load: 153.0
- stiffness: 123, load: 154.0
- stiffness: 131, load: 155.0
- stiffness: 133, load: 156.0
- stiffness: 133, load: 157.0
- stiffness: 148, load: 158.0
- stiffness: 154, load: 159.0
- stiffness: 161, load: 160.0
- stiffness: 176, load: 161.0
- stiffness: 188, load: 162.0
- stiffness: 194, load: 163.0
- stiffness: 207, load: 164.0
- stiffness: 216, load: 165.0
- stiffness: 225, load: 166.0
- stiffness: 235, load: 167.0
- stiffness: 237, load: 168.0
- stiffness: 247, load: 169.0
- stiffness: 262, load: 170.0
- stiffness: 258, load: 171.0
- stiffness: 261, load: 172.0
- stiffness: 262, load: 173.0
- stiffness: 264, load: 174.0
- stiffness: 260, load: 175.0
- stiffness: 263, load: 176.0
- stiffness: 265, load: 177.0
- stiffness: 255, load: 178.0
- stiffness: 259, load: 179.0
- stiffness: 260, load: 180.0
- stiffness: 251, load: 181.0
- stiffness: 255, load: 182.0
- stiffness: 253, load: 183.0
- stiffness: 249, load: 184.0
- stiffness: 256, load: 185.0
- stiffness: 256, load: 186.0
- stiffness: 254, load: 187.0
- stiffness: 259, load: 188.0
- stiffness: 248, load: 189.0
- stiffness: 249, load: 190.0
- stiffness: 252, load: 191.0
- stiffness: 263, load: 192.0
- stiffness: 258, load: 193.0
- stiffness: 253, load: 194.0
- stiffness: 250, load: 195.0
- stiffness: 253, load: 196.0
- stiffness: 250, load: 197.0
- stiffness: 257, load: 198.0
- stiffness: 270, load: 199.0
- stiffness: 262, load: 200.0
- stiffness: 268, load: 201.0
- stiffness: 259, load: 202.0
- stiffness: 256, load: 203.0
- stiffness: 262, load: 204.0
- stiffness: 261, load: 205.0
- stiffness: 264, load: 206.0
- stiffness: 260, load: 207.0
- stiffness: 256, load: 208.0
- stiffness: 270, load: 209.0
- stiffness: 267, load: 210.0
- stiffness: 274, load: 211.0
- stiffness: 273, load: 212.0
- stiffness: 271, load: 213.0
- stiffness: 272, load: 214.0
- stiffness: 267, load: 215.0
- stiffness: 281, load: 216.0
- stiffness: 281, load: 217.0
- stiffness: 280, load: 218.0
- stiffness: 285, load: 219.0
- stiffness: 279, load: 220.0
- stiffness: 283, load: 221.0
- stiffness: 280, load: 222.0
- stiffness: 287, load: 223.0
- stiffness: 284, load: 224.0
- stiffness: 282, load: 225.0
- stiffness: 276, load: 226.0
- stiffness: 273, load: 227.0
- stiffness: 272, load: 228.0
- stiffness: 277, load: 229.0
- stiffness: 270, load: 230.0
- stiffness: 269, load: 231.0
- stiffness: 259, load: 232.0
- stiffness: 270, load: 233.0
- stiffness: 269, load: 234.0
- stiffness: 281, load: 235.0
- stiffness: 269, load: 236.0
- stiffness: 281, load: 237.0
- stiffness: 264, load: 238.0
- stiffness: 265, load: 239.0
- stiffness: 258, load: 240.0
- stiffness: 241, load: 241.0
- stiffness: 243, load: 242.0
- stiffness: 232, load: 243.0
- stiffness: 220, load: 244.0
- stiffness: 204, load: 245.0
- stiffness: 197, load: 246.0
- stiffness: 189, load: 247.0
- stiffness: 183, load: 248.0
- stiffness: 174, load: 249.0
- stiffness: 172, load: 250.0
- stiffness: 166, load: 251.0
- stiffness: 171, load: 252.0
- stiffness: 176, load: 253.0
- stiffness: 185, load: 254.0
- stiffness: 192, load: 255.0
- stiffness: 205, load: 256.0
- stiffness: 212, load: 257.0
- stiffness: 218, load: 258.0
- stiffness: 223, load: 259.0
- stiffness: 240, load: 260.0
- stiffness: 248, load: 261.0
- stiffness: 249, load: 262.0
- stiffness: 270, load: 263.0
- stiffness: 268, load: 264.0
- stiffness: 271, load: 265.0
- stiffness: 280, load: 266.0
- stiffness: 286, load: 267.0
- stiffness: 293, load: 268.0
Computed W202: 1.27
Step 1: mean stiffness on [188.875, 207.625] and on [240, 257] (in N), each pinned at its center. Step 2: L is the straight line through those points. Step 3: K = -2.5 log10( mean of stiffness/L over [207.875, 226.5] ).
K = -0.18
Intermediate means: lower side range 258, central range 277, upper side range 199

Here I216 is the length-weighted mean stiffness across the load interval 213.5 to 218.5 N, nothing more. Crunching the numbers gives 276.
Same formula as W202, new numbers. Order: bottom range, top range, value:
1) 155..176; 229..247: 1.19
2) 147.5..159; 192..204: 1.92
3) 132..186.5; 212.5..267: 1.14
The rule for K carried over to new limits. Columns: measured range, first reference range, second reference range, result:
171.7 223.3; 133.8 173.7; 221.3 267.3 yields -0.19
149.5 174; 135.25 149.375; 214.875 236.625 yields 0.24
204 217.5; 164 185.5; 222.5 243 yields -0.03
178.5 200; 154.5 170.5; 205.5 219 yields -0.10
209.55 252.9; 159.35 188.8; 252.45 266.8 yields -0.08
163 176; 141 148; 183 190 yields -0.07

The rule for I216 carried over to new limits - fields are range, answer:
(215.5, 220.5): 281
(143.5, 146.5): 182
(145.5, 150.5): 152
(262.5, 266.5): 272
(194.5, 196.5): 252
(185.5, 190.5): 253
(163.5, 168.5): 224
